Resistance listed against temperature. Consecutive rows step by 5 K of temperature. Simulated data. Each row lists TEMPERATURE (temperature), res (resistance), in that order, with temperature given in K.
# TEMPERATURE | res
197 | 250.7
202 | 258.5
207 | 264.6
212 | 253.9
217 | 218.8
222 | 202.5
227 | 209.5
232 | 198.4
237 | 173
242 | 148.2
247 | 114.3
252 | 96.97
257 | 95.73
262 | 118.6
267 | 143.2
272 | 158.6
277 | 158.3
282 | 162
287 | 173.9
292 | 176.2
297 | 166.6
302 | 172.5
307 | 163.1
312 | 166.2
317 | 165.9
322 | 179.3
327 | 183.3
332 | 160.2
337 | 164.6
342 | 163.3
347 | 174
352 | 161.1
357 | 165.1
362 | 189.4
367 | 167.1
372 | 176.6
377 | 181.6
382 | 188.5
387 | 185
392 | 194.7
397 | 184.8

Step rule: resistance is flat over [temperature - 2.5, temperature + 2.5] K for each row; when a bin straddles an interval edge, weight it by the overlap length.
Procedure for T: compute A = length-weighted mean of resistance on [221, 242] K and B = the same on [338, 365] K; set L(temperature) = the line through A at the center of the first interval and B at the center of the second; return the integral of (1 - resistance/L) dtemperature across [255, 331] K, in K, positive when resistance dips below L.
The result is 8.4 K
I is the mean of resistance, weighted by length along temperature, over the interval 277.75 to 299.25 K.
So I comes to 169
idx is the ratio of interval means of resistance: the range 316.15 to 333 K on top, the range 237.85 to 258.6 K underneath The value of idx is 1.46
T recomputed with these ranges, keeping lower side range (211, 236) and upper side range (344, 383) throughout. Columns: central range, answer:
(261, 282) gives 5.3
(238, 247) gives 2.8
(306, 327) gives 1.8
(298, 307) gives 1.0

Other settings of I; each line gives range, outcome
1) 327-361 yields 167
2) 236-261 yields 122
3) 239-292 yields 139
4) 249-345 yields 156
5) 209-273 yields 165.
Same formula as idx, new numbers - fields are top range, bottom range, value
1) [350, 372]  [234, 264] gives 1.36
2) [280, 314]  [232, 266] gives 1.29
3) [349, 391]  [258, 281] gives 1.24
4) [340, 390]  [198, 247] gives 0.83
